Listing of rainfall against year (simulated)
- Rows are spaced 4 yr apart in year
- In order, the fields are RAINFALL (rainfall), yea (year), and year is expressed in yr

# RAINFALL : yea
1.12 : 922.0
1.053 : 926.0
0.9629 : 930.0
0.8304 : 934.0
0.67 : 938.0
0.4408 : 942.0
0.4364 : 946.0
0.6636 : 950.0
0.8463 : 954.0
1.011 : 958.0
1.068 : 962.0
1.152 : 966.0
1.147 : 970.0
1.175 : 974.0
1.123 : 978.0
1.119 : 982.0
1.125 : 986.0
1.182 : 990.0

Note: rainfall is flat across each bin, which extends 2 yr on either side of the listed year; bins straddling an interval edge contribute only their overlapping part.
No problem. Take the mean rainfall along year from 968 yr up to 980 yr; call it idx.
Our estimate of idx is 1.15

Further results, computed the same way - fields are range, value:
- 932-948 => 0.594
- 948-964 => 0.897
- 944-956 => 0.649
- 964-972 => 1.15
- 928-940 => 0.821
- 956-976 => 1.11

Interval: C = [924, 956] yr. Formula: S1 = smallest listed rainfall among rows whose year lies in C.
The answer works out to 0.4364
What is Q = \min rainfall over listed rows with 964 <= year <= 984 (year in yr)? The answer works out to 1.119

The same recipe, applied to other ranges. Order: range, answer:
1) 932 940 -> 0.67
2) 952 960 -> 0.8463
